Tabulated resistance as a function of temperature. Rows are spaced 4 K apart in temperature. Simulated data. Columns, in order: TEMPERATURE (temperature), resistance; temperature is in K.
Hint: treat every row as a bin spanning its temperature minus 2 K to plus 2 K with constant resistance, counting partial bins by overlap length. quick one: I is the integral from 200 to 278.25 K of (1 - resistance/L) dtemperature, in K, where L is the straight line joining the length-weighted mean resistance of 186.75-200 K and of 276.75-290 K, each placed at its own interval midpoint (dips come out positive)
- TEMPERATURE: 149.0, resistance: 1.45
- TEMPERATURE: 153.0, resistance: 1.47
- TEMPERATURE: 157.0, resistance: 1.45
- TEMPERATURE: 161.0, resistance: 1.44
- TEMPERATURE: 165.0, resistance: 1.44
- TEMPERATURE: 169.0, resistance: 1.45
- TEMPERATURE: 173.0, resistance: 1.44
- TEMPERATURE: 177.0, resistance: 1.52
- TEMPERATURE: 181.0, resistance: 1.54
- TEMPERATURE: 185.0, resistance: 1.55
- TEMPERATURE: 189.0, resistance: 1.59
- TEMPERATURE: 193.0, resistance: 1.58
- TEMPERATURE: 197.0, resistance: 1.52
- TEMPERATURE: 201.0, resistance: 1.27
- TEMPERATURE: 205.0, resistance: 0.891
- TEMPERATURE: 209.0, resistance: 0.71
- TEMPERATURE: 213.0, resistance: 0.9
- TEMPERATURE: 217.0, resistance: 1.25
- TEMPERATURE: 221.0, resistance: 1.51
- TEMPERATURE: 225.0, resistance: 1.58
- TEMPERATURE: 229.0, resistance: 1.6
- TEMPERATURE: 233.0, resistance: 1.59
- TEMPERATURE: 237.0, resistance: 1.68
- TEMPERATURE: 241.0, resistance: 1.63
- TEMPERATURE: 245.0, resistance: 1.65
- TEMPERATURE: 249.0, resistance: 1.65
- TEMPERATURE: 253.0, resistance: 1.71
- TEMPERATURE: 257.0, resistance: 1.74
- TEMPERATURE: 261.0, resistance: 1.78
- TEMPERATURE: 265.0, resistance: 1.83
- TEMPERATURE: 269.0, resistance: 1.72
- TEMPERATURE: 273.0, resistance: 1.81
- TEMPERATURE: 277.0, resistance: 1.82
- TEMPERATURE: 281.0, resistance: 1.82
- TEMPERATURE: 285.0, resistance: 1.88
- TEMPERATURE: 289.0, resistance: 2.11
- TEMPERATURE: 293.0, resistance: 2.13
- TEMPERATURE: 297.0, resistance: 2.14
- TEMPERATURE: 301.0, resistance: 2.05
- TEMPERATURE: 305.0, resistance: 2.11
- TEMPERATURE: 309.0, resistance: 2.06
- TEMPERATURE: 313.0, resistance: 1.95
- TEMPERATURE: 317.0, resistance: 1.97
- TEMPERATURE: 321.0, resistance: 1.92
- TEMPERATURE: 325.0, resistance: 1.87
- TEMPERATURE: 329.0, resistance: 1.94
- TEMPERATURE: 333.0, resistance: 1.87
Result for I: 10.0 K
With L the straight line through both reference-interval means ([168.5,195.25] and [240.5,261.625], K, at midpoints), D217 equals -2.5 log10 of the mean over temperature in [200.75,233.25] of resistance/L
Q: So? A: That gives 0.290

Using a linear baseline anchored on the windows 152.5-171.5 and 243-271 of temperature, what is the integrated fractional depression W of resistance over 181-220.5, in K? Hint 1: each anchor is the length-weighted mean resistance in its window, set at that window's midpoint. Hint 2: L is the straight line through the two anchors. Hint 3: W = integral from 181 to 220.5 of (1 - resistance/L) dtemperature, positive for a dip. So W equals 7.1 K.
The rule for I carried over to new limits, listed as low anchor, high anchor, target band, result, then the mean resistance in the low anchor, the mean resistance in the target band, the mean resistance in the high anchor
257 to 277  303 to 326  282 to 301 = -1.6 K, 1.78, 2.05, 1.98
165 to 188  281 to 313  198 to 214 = 6.4 K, 1.5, 0.982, 2.05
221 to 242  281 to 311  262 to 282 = 0.9 K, 1.61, 1.8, 2.05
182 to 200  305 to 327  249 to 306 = -1.6 K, 1.54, 1.89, 1.97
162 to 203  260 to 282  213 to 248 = 2.8 K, 1.49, 1.53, 1.8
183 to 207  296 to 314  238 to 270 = 0.8 K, 1.4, 1.71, 2.06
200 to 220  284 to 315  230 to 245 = -3.3 K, 1.02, 1.63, 2.06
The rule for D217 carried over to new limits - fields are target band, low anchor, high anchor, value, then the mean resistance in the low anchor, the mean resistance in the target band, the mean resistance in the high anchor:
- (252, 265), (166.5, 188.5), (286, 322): 0.06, 1.5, 1.76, 2.05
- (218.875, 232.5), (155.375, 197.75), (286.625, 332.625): 0.09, 1.5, 1.56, 2.02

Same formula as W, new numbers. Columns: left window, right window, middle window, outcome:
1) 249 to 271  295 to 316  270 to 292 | 0.0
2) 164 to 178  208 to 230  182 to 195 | -1.7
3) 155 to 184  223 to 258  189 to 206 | 1.8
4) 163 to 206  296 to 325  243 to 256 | 0.5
